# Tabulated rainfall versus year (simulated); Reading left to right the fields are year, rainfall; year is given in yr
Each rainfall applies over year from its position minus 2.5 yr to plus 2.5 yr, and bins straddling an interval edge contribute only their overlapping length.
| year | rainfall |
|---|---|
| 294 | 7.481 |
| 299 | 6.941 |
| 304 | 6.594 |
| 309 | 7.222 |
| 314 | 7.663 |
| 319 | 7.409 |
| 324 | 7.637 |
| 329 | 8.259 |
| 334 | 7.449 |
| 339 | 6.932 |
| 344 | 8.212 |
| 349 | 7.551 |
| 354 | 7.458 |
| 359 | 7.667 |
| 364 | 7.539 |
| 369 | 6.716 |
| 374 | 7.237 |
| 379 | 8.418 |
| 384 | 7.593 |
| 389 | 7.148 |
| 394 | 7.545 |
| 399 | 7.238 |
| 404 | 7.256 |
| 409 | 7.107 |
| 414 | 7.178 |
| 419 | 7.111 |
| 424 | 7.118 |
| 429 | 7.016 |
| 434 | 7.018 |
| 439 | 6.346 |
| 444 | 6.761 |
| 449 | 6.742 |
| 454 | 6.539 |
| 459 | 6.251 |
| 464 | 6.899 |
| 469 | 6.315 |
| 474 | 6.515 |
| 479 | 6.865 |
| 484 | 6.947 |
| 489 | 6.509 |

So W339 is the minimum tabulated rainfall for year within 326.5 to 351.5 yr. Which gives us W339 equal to 6.932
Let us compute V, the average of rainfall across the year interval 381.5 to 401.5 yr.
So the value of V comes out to 7.38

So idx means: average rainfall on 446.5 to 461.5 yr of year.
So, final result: 6.51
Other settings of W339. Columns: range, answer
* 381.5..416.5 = 7.107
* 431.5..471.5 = 6.251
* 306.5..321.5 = 7.222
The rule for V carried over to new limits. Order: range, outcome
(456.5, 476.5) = 6.49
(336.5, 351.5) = 7.56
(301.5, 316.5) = 7.16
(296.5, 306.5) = 6.77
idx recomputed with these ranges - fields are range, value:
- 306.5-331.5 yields 7.64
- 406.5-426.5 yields 7.13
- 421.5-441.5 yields 6.87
